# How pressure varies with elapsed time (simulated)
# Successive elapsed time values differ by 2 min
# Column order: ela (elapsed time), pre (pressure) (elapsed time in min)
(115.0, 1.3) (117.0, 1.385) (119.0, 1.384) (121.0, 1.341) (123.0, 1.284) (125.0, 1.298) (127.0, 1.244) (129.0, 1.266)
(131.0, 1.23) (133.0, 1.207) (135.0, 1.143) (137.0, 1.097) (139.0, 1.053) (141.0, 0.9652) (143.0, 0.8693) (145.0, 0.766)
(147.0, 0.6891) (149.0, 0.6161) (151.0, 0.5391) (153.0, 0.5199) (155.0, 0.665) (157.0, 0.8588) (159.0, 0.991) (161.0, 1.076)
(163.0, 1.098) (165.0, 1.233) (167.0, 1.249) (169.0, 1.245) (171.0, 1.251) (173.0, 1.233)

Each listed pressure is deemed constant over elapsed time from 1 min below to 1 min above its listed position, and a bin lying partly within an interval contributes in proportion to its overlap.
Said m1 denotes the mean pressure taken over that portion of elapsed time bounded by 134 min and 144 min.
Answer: 1.03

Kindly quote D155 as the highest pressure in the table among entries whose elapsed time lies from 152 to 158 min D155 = 0.8588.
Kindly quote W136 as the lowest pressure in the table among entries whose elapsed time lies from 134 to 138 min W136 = 1.097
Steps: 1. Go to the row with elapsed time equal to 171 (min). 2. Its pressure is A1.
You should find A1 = 1.251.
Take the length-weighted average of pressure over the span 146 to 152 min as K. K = 0.615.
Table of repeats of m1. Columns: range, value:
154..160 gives 0.838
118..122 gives 1.36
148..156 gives 0.585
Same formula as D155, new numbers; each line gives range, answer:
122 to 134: 1.298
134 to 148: 1.143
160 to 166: 1.233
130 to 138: 1.23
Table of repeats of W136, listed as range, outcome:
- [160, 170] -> 1.076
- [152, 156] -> 0.5199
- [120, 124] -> 1.284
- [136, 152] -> 0.5391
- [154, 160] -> 0.665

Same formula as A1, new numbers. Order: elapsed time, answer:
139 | 1.053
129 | 1.266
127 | 1.244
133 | 1.207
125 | 1.298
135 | 1.143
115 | 1.3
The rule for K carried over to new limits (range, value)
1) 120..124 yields 1.31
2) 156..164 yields 1.01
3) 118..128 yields 1.31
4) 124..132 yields 1.26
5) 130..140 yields 1.15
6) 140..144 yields 0.917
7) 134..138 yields 1.12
